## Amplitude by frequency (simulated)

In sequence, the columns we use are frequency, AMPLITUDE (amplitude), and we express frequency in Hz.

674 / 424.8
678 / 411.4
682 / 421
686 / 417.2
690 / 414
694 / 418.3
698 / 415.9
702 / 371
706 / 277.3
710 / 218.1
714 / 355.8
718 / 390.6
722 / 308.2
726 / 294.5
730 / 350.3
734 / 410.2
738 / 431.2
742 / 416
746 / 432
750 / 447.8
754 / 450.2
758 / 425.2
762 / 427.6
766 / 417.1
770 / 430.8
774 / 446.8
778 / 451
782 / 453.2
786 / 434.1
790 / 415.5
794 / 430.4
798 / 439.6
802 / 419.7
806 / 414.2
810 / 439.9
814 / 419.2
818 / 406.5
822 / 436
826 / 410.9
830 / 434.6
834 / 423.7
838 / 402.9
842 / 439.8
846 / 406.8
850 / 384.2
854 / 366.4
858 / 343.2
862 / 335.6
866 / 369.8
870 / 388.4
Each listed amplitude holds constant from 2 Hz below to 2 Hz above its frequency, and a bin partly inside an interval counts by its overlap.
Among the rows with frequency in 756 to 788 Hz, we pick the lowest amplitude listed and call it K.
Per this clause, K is 417.1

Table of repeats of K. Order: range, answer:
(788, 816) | 414.2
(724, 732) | 294.5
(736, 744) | 416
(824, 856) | 366.4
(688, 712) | 218.1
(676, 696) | 411.4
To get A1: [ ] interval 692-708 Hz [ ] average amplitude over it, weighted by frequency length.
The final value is 371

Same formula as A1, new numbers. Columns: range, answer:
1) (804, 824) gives 423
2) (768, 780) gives 443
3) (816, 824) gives 421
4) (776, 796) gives 437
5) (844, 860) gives 375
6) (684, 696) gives 416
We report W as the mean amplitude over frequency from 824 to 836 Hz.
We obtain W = 423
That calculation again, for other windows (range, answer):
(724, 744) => 380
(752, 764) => 434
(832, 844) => 422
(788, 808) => 424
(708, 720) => 322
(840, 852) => 410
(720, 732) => 318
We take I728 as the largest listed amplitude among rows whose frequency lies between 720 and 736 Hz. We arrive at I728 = 410.2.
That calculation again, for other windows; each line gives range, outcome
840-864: 439.8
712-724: 390.6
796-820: 439.9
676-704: 421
